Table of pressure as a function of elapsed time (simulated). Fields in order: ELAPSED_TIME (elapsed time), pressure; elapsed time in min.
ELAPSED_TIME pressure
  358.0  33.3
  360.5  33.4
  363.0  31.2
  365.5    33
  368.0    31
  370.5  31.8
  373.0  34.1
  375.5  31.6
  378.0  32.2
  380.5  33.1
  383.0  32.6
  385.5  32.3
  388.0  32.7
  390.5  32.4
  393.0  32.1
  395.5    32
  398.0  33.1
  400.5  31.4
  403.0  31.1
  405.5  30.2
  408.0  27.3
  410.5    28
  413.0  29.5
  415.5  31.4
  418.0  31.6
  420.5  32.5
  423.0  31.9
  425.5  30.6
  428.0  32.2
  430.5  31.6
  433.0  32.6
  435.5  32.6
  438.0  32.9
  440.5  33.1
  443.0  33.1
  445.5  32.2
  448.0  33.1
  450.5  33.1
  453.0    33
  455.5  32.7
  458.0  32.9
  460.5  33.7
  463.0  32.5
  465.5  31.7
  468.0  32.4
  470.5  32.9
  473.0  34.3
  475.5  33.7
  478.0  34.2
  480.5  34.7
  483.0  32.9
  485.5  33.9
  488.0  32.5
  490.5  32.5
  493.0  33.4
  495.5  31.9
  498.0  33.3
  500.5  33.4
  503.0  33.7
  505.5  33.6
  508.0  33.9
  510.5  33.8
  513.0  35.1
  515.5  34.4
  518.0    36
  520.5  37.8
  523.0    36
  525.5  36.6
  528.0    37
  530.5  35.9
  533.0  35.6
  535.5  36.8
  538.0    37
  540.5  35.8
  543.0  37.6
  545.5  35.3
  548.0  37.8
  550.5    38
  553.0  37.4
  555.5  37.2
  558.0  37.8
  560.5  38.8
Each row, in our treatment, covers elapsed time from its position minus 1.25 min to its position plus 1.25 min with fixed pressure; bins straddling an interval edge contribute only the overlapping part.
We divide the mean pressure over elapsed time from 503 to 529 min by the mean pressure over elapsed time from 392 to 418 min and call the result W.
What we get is 1.15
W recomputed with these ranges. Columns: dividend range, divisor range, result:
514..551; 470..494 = 1.09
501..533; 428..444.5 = 1.08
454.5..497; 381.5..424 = 1.06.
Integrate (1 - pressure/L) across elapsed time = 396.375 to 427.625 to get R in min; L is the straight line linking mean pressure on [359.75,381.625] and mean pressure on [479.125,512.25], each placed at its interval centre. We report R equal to 1.8 min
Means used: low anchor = 32.4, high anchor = 33.4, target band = 30.8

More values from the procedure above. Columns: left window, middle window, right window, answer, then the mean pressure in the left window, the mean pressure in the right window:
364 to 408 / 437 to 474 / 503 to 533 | 1.0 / 32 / 35.4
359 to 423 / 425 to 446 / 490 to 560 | 0.4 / 31.7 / 35.6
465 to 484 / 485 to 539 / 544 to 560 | 0.9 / 33.4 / 37.3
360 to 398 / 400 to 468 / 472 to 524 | 2.7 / 32.4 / 34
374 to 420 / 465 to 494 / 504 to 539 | 0.8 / 31.4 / 35.7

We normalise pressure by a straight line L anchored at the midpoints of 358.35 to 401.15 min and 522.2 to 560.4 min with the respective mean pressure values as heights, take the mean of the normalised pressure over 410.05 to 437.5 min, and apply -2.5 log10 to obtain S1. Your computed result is 0.07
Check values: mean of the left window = 32.4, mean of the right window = 36.9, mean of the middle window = 31.5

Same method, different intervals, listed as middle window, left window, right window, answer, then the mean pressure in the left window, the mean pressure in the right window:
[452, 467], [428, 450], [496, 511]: 0.01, 32.6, 33.5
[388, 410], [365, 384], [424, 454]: 0.04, 32.4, 32.5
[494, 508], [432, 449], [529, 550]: 0.06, 32.8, 36.5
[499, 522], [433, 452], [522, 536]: 0.03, 32.9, 36.3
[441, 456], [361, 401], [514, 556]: 0.04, 32.3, 36.6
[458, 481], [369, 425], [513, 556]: 0.03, 31.6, 36.5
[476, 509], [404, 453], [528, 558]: 0.04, 31.6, 36.8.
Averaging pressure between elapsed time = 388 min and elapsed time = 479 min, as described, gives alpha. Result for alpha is 32.1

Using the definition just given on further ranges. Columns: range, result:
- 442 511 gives 33.2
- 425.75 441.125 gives 32.4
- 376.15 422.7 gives 31.4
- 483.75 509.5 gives 33.2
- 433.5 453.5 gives 32.9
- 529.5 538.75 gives 36.3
